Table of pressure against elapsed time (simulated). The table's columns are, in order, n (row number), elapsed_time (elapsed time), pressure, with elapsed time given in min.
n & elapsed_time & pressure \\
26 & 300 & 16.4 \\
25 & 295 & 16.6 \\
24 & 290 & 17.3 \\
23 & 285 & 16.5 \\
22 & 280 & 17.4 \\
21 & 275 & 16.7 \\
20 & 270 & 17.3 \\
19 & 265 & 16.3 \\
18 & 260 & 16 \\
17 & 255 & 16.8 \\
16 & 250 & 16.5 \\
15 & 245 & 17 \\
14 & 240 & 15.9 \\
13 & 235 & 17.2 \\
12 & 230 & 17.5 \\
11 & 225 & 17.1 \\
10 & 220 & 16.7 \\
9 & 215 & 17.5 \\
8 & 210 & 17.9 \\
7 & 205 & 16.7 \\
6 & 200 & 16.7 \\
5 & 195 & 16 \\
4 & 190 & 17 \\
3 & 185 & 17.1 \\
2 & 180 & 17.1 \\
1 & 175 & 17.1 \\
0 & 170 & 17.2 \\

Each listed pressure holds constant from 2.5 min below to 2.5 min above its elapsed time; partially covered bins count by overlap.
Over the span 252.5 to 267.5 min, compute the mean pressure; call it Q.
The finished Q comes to 16.4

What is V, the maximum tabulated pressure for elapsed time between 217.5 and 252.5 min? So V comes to 17.5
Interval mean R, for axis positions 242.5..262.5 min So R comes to 16.6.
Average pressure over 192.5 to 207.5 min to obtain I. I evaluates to 16.5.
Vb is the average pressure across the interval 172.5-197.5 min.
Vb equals 16.9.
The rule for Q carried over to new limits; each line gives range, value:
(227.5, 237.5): 17.4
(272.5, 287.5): 16.9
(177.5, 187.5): 17.1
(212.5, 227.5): 17.1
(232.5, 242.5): 16.6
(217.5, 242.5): 16.9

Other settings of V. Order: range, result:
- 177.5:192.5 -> 17.1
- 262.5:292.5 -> 17.4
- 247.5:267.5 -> 16.8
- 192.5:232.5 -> 17.9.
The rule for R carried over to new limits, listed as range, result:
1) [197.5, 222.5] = 17.1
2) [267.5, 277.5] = 17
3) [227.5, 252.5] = 16.8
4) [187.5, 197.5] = 16.5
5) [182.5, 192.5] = 17.1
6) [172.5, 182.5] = 17.1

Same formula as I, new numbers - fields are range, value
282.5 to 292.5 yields 16.9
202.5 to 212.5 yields 17.3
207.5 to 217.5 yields 17.7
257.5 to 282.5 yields 16.7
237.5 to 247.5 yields 16.4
